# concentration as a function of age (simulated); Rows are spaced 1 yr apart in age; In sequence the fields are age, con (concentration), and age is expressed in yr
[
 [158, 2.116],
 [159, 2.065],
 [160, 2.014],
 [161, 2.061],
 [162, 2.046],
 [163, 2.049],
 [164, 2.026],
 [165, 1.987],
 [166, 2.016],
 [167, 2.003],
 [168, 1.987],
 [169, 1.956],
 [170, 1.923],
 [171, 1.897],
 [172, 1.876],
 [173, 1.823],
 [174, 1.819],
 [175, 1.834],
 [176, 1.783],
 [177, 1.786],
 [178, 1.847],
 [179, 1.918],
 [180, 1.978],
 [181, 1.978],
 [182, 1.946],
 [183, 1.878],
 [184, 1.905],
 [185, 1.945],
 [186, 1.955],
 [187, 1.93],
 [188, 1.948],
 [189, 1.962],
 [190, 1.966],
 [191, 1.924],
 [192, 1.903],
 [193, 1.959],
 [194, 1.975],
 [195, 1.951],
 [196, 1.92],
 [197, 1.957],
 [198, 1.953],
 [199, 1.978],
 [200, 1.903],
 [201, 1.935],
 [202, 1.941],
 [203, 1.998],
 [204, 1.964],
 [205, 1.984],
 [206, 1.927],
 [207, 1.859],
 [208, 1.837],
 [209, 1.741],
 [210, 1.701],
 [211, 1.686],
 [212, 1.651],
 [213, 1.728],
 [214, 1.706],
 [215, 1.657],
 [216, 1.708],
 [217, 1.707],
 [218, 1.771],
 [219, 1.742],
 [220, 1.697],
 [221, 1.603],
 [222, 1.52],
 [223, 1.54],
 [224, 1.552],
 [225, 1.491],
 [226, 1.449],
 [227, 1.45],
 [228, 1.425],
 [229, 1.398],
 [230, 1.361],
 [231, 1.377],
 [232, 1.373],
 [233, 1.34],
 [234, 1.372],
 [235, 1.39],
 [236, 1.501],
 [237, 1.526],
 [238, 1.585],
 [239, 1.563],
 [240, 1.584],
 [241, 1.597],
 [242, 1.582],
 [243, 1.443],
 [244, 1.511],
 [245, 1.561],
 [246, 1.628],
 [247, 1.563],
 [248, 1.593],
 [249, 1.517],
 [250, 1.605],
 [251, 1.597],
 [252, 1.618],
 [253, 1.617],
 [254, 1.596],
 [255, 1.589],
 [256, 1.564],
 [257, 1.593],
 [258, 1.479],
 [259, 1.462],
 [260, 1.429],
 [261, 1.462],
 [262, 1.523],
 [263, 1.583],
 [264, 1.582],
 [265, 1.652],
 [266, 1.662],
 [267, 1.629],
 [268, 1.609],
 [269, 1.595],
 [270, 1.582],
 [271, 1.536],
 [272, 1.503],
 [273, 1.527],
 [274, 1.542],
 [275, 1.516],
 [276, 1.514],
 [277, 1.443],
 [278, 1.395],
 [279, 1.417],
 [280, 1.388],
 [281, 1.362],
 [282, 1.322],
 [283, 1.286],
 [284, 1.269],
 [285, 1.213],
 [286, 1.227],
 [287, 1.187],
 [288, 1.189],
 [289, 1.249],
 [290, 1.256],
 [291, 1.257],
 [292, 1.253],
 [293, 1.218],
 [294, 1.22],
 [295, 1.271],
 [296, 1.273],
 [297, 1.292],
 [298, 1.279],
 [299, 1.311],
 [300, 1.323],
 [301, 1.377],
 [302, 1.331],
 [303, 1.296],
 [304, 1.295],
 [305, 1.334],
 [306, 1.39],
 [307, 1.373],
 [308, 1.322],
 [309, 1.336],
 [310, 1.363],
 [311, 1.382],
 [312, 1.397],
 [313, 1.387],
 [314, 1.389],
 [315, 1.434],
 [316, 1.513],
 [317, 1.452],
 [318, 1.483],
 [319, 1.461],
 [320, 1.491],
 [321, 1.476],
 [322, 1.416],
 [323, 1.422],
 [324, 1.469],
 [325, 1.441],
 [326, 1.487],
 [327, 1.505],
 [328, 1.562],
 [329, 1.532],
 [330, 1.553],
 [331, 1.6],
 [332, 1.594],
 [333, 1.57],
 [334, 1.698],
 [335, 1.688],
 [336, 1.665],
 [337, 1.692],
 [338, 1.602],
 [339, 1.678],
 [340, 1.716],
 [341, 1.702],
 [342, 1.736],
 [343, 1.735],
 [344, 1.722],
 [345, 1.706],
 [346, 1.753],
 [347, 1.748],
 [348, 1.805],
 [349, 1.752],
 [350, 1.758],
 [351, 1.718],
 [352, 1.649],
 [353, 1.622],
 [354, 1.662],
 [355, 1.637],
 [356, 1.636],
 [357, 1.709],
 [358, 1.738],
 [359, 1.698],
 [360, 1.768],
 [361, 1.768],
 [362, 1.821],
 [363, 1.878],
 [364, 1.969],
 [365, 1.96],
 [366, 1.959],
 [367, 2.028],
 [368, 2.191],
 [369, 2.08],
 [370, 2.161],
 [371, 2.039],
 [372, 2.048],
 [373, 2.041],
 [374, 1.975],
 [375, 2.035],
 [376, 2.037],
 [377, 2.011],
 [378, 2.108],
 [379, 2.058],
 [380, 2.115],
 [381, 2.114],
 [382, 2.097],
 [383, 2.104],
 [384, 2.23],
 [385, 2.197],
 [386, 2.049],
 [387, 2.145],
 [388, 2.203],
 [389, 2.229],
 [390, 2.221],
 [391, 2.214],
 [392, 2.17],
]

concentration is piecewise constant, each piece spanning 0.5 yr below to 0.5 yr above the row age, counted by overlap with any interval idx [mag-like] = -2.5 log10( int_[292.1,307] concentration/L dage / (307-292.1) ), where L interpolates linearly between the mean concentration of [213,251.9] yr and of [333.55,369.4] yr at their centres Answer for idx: 0.271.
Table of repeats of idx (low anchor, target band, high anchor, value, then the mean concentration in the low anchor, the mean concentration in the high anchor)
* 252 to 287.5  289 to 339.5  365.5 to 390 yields 0.22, 1.48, 2.1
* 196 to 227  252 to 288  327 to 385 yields 0.21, 1.76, 1.83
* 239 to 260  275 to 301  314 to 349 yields 0.21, 1.56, 1.59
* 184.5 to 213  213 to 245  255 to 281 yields 0.13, 1.9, 1.53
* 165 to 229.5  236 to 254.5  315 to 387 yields 0.15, 1.82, 1.78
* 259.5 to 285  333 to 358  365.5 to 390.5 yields 0.13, 1.49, 2.1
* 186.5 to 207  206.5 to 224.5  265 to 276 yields 0.10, 1.95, 1.57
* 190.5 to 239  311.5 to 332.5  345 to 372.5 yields 0.21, 1.7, 1.83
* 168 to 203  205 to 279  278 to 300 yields -0.01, 1.92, 1.28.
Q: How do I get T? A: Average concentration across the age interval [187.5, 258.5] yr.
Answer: 1.67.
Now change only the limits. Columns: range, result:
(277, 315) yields 1.31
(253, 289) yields 1.47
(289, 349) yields 1.48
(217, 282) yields 1.53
